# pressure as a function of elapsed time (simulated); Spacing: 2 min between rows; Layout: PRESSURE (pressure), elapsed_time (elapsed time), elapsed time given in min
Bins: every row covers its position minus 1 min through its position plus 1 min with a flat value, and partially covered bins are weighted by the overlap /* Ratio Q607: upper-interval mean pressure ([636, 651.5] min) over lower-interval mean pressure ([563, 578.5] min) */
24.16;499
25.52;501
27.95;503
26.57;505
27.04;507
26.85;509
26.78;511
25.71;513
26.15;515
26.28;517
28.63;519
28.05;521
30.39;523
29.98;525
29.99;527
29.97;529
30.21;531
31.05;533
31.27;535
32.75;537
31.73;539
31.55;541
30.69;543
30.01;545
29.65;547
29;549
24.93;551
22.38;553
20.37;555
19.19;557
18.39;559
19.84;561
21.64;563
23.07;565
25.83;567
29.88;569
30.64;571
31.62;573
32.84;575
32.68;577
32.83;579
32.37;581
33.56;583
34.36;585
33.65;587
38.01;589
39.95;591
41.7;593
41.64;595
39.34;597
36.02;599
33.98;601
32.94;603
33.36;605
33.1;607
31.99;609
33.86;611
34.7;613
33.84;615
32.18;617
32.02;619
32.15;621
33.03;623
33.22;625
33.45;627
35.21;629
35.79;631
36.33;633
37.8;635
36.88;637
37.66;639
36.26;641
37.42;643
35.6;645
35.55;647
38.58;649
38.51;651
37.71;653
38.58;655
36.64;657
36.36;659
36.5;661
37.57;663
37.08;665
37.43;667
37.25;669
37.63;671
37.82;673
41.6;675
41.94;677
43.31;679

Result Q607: 1.27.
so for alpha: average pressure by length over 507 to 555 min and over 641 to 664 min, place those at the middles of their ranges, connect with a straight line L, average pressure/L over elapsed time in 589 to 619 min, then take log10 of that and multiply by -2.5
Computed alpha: -0.06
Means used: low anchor 28.7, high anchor 37.1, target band 35.6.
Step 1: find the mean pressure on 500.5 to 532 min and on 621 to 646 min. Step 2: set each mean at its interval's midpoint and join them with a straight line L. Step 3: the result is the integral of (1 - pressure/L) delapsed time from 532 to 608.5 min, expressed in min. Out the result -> 1.9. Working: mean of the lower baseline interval 27.9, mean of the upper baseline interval 35.6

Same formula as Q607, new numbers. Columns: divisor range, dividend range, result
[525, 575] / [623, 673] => 1.33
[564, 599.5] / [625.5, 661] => 1.08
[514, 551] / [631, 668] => 1.25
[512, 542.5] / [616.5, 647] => 1.18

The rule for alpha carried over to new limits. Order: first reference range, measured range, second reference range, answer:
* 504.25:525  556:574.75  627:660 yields 0.25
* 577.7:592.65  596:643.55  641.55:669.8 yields 0.05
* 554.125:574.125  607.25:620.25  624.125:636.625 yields -0.02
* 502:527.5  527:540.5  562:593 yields -0.08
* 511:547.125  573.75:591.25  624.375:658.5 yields -0.04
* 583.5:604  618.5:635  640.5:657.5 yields 0.09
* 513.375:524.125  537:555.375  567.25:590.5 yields 0.06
